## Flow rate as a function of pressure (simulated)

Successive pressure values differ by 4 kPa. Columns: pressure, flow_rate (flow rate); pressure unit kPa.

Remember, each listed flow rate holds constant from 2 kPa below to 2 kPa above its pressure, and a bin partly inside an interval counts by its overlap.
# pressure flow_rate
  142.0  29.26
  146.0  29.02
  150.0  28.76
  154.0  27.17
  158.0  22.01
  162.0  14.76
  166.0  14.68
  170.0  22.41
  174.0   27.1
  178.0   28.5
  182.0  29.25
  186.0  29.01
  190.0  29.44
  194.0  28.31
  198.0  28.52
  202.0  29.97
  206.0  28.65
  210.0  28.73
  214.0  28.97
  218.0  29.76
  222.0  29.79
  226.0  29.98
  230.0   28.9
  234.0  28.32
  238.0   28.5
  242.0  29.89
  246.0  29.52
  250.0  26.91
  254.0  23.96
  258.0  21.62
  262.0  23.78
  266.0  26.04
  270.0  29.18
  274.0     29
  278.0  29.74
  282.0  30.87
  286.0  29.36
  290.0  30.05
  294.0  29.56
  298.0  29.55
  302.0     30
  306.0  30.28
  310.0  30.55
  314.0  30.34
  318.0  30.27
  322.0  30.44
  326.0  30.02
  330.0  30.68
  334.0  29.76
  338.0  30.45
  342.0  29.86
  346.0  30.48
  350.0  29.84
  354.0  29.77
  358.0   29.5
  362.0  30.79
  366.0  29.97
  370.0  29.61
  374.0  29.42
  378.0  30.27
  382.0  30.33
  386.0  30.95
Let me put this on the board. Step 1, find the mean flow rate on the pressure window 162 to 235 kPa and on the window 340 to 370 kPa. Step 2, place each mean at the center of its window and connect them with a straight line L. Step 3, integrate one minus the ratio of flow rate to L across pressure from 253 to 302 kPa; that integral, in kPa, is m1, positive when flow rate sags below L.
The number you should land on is 1.4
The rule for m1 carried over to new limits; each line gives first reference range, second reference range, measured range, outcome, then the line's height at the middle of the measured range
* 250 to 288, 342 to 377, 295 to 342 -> -2.6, 28.6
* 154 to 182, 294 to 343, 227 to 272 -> -0.7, 26.7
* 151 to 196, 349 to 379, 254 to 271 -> 1.5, 27.2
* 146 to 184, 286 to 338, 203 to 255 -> -3.9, 26.7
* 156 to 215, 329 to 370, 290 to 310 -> -0.8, 28.8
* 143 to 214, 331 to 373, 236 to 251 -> -0.6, 27.7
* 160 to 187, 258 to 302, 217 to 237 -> -2.6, 26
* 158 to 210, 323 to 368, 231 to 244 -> -0.8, 27.3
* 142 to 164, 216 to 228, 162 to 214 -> 1.5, 27.4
